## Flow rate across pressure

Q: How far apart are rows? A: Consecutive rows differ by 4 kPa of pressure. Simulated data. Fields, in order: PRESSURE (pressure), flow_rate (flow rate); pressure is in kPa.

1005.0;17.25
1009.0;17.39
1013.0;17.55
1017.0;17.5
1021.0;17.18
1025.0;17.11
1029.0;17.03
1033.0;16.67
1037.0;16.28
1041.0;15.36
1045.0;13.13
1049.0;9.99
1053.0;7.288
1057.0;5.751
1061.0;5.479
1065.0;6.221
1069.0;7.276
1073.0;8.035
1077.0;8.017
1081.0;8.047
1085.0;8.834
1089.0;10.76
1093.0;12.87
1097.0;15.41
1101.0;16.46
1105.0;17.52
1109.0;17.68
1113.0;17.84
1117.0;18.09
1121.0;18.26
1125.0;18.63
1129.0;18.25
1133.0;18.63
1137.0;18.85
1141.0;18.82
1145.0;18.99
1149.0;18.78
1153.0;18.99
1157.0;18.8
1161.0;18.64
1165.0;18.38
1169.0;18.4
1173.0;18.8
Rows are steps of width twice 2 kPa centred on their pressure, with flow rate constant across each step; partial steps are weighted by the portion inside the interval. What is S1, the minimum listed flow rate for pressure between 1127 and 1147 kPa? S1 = 18.25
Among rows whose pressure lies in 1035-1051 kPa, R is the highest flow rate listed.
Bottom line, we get 16.28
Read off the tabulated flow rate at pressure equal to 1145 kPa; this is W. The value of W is 18.99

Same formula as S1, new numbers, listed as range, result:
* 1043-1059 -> 5.751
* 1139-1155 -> 18.78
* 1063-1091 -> 6.221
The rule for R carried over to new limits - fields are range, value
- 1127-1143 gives 18.85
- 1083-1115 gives 17.84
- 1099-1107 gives 17.52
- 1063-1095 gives 12.87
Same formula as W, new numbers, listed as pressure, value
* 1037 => 16.28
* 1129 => 18.25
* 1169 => 18.4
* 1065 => 6.221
